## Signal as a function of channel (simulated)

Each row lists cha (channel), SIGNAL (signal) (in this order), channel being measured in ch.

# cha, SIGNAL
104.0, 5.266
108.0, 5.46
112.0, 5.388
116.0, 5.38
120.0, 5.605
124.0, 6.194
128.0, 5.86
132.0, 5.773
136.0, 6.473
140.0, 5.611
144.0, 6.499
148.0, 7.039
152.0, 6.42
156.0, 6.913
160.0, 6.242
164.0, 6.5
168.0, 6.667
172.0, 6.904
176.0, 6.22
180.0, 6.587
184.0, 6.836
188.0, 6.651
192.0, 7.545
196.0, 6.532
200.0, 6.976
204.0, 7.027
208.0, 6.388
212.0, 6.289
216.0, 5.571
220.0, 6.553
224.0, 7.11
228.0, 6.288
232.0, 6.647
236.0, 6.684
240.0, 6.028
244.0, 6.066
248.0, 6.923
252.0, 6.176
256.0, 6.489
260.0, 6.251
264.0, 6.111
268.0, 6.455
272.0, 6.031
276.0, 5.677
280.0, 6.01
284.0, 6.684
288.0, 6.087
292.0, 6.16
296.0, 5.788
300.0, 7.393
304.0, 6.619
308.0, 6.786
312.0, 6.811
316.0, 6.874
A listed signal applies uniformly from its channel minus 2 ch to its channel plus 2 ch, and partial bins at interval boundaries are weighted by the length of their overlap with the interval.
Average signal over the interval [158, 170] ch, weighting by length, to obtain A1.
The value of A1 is 6.47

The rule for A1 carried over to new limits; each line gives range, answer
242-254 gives 6.39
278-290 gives 6.26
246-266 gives 6.39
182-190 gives 6.74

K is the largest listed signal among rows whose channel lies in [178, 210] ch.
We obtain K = 7.545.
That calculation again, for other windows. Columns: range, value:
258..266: 6.251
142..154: 7.039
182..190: 6.836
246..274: 6.923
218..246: 7.11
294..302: 7.393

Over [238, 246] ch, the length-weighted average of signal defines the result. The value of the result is 6.05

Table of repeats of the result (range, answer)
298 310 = 6.93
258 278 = 6.1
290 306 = 6.49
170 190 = 6.64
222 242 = 6.55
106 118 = 5.41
